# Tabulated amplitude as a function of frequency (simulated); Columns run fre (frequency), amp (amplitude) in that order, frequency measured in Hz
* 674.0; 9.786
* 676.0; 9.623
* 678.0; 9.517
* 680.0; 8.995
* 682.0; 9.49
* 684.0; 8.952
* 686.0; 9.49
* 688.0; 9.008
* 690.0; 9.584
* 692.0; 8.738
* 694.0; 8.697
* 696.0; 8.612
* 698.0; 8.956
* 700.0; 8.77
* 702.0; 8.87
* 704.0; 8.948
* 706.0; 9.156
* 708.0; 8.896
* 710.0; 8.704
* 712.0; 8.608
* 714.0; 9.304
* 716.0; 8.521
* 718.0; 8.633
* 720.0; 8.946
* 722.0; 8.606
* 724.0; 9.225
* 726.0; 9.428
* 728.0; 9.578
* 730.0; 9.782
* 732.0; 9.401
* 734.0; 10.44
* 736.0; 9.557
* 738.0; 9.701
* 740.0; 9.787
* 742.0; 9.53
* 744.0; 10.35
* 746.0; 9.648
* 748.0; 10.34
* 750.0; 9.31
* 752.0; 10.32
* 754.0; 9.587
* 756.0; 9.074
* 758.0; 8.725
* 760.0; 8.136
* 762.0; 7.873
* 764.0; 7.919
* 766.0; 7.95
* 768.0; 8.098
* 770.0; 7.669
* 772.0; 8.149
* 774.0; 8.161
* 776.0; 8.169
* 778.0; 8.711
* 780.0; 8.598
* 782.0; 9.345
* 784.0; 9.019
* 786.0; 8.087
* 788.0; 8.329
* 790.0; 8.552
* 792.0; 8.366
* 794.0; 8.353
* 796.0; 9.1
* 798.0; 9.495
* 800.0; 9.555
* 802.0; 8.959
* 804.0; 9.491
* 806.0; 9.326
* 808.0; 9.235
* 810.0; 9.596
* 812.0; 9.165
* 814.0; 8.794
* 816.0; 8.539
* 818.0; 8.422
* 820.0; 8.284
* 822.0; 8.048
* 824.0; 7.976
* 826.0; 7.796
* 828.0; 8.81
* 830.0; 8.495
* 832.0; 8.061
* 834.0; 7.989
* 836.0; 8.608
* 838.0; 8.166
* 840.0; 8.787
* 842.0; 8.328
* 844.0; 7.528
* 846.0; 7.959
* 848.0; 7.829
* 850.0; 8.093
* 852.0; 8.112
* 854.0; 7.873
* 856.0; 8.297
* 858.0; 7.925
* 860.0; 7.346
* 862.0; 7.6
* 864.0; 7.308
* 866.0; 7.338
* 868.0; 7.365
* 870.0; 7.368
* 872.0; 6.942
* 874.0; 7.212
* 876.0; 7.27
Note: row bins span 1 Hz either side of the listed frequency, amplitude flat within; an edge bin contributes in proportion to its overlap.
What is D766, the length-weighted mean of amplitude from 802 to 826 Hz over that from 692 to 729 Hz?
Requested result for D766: 0.98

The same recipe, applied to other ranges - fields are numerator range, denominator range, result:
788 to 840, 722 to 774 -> 0.95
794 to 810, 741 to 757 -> 0.95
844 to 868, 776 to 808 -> 0.87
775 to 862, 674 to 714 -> 0.94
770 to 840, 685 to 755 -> 0.93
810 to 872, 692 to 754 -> 0.87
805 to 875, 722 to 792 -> 0.90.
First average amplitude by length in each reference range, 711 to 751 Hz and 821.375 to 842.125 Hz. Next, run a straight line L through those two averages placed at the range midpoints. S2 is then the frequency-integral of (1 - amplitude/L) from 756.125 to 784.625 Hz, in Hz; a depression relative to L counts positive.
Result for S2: 2.0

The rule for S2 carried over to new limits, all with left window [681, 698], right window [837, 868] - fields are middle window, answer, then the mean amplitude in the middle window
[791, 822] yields -2.8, 8.95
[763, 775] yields 0.7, 7.99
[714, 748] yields -2.7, 9.47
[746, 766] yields -1.0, 9.01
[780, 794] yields -0.4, 8.6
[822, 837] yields -0.3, 8.23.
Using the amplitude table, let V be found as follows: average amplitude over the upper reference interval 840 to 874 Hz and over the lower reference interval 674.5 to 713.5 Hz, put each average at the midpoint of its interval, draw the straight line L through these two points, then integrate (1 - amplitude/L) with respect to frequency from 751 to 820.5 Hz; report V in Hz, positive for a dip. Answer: -3.6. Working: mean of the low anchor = 9.05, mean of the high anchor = 7.72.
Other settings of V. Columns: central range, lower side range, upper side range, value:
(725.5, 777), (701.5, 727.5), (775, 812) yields -1.0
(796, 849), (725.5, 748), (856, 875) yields -2.4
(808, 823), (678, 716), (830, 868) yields -1.0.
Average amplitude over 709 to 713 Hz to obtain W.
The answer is 8.66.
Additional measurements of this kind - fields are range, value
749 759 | 9.4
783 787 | 8.55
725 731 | 9.6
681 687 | 9.31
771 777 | 8.16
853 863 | 7.81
